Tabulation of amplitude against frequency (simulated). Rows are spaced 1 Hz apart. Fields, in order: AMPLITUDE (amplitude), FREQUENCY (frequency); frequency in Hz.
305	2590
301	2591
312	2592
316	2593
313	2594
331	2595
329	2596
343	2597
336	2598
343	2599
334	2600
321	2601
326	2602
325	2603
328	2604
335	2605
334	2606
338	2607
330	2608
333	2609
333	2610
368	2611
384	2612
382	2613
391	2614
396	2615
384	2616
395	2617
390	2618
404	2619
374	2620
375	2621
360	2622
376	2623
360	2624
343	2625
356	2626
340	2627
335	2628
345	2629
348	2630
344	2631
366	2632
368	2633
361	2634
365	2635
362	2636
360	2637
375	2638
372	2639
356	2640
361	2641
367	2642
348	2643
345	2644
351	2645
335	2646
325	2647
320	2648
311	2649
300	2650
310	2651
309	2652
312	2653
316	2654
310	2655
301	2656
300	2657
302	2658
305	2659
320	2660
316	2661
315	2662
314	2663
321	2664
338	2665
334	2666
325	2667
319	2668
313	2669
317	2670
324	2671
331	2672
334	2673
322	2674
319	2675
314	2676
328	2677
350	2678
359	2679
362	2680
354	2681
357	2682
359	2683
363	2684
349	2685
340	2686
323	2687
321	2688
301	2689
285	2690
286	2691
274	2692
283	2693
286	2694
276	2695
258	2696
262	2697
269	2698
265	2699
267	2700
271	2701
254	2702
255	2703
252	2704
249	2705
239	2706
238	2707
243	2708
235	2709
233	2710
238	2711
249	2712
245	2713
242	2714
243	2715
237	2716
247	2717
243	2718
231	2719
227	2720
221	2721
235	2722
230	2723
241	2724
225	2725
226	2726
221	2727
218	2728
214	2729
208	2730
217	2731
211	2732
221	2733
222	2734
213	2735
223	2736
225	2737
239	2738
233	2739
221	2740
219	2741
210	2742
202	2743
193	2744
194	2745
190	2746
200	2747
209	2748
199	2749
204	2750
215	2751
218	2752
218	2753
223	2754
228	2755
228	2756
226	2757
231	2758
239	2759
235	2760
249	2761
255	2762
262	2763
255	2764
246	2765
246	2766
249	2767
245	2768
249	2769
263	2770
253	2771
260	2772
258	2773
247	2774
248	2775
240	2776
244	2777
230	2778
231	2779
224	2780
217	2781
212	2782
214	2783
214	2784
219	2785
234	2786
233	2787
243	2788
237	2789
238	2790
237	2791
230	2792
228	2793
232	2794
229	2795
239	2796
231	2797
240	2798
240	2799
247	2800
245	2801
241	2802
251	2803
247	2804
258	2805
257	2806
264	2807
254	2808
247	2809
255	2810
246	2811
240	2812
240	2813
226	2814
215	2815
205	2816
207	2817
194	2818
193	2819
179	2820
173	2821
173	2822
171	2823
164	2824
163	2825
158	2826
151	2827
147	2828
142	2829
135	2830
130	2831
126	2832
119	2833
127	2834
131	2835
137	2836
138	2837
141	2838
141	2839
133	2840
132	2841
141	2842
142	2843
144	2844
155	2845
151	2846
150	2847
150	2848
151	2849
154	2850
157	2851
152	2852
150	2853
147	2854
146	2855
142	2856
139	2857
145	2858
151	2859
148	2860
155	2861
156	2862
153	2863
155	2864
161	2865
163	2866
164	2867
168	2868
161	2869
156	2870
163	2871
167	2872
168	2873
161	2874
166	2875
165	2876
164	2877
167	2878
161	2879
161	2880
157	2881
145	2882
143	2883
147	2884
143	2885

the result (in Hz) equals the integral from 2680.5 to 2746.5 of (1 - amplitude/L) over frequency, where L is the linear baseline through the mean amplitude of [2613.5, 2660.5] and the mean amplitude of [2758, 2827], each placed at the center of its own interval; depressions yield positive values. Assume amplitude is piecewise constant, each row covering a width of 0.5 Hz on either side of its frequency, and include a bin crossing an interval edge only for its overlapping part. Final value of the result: 8.98 Hz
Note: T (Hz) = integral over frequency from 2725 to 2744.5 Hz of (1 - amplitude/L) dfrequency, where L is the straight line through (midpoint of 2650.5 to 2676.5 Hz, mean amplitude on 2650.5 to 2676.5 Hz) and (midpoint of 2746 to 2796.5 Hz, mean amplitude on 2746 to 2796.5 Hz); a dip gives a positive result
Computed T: 3.3 Hz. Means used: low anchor 317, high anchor 233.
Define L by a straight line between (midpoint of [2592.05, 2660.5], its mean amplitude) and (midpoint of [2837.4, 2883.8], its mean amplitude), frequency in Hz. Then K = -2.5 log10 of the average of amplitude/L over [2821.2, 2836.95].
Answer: 0.23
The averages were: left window 344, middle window 145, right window 153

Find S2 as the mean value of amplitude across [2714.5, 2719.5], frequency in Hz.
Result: 240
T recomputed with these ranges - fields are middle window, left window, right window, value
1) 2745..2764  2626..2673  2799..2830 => 2.3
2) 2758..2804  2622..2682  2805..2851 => -4.9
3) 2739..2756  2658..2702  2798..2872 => 2.9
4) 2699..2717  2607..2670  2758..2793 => 2.7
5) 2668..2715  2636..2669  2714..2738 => -3.0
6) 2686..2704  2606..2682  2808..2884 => 1.1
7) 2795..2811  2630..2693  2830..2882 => -3.9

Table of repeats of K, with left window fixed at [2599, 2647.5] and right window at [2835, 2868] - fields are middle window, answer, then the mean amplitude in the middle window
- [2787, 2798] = -0.16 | 235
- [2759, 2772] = -0.11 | 250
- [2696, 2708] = 0.11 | 256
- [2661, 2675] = -0.03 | 323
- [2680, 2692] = -0.11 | 330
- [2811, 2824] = -0.13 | 202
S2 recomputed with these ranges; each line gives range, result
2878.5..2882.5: 156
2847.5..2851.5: 153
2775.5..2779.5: 236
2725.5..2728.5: 222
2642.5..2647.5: 341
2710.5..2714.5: 244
